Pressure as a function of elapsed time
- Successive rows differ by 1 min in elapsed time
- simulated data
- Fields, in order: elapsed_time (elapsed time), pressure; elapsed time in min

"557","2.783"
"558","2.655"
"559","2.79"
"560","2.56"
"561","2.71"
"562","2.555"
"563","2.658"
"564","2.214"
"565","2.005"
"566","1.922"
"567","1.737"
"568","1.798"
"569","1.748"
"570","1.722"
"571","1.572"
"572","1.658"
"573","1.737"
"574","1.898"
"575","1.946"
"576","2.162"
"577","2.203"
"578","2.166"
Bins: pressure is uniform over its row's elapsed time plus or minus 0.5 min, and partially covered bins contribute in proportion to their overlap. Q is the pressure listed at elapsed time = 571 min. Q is 1.572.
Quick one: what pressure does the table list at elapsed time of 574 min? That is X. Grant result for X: 1.898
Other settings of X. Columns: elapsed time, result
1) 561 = 2.71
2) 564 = 2.214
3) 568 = 1.798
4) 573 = 1.737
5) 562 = 2.555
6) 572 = 1.658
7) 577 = 2.203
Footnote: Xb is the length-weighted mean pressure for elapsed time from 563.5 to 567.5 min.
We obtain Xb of 1.97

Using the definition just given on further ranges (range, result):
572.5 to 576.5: 1.94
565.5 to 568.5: 1.82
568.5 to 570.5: 1.73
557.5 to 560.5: 2.67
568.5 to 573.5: 1.69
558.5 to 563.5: 2.65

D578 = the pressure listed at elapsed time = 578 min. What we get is 2.166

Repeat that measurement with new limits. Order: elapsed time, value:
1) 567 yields 1.737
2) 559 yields 2.79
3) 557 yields 2.783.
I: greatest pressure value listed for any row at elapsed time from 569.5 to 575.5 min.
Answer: 1.946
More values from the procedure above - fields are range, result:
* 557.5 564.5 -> 2.79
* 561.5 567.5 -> 2.658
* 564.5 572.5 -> 2.005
